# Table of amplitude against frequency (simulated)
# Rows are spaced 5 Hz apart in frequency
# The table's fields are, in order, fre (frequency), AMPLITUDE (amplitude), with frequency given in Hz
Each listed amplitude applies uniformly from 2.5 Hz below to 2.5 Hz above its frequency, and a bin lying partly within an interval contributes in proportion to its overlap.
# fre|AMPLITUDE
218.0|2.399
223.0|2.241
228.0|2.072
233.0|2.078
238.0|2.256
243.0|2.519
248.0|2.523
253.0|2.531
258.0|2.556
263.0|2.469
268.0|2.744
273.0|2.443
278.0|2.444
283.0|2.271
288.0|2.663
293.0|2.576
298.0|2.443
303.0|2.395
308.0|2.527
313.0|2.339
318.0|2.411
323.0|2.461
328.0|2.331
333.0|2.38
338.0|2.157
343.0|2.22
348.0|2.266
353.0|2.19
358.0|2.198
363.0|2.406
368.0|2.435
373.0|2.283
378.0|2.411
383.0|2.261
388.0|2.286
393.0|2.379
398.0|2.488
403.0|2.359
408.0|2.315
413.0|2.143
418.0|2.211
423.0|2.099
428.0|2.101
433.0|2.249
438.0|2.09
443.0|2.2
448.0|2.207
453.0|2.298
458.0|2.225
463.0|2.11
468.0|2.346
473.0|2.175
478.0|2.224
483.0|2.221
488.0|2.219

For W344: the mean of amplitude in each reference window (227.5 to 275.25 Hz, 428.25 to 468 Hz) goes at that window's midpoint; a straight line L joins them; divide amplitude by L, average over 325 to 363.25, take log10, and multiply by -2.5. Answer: 0.03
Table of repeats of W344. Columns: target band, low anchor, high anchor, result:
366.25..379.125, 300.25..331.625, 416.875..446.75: -0.04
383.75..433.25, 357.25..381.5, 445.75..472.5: 0.02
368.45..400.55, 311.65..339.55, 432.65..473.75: -0.03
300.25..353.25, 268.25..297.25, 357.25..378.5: 0.04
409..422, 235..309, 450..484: 0.05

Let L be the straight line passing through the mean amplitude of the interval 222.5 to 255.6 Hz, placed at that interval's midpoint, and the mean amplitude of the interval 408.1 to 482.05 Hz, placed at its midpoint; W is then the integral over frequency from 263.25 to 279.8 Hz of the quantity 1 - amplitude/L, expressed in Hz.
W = -1.7 Hz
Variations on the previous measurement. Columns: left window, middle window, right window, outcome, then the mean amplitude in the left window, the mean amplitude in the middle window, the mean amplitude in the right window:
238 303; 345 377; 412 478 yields 0.53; 2.5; 2.3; 2.19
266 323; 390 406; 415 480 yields -0.82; 2.47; 2.4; 2.19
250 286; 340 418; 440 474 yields 1.01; 2.5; 2.31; 2.22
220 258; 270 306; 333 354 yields -2.86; 2.33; 2.47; 2.23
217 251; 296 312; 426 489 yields -1.24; 2.3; 2.44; 2.21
